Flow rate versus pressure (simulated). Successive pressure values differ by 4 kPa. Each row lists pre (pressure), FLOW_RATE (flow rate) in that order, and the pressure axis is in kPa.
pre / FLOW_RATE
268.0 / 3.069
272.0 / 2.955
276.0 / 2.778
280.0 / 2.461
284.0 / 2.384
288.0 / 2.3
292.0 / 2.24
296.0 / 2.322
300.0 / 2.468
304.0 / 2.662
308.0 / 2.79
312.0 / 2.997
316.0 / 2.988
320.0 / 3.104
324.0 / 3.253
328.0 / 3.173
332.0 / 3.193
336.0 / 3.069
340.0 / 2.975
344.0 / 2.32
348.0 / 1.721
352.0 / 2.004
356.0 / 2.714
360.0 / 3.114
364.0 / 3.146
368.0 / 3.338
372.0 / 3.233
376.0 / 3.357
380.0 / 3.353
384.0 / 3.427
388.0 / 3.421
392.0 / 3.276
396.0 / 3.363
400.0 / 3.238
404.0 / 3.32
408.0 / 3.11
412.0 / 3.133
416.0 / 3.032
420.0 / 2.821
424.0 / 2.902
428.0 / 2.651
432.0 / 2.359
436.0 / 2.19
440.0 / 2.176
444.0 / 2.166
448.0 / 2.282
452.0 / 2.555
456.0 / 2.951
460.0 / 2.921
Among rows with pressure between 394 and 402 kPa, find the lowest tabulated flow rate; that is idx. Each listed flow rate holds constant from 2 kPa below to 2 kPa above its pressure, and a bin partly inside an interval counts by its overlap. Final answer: 3.238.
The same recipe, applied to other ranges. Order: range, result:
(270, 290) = 2.3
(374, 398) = 3.276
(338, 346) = 2.32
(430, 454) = 2.166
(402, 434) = 2.359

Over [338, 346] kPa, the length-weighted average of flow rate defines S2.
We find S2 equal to 2.65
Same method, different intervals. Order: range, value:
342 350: 2.02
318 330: 3.18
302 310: 2.73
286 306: 2.4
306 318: 2.93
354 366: 2.99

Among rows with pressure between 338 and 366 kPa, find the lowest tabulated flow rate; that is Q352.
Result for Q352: 1.721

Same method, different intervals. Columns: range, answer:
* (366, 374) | 3.233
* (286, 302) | 2.24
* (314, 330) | 2.988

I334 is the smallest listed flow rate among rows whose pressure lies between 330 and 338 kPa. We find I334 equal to 3.069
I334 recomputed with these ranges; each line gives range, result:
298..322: 2.468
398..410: 3.11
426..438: 2.19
